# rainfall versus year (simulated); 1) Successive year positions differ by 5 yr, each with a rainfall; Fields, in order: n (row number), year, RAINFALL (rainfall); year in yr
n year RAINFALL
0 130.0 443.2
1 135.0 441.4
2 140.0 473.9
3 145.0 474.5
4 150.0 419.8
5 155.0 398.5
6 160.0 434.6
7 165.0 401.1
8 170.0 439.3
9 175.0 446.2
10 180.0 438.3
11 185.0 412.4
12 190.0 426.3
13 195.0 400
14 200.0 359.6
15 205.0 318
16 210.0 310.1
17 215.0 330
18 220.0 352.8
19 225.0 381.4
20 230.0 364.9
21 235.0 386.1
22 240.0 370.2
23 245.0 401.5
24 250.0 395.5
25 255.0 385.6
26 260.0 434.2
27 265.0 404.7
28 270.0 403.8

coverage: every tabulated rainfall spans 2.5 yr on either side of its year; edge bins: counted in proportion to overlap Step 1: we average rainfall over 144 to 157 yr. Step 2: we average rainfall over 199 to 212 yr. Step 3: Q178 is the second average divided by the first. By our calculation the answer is 0.8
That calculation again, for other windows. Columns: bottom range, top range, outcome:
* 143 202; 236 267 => 0.95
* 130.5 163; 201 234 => 0.79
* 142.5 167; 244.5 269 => 0.95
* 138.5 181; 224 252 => 0.88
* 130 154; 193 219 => 0.77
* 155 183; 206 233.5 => 0.81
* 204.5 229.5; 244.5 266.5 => 1.18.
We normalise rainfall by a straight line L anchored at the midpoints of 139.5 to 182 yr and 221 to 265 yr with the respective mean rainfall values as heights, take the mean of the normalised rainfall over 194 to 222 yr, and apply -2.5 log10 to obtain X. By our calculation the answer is 0.19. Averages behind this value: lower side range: 434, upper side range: 389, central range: 342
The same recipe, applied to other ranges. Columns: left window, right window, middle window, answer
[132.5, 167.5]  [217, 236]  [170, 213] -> 0.025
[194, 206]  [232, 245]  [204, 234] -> 0.074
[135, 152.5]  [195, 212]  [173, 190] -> -0.131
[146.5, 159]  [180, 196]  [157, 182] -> -0.034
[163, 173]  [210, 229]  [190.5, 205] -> 0.015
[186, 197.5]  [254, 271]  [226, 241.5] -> 0.100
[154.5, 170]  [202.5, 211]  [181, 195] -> -0.169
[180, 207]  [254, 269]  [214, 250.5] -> 0.079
